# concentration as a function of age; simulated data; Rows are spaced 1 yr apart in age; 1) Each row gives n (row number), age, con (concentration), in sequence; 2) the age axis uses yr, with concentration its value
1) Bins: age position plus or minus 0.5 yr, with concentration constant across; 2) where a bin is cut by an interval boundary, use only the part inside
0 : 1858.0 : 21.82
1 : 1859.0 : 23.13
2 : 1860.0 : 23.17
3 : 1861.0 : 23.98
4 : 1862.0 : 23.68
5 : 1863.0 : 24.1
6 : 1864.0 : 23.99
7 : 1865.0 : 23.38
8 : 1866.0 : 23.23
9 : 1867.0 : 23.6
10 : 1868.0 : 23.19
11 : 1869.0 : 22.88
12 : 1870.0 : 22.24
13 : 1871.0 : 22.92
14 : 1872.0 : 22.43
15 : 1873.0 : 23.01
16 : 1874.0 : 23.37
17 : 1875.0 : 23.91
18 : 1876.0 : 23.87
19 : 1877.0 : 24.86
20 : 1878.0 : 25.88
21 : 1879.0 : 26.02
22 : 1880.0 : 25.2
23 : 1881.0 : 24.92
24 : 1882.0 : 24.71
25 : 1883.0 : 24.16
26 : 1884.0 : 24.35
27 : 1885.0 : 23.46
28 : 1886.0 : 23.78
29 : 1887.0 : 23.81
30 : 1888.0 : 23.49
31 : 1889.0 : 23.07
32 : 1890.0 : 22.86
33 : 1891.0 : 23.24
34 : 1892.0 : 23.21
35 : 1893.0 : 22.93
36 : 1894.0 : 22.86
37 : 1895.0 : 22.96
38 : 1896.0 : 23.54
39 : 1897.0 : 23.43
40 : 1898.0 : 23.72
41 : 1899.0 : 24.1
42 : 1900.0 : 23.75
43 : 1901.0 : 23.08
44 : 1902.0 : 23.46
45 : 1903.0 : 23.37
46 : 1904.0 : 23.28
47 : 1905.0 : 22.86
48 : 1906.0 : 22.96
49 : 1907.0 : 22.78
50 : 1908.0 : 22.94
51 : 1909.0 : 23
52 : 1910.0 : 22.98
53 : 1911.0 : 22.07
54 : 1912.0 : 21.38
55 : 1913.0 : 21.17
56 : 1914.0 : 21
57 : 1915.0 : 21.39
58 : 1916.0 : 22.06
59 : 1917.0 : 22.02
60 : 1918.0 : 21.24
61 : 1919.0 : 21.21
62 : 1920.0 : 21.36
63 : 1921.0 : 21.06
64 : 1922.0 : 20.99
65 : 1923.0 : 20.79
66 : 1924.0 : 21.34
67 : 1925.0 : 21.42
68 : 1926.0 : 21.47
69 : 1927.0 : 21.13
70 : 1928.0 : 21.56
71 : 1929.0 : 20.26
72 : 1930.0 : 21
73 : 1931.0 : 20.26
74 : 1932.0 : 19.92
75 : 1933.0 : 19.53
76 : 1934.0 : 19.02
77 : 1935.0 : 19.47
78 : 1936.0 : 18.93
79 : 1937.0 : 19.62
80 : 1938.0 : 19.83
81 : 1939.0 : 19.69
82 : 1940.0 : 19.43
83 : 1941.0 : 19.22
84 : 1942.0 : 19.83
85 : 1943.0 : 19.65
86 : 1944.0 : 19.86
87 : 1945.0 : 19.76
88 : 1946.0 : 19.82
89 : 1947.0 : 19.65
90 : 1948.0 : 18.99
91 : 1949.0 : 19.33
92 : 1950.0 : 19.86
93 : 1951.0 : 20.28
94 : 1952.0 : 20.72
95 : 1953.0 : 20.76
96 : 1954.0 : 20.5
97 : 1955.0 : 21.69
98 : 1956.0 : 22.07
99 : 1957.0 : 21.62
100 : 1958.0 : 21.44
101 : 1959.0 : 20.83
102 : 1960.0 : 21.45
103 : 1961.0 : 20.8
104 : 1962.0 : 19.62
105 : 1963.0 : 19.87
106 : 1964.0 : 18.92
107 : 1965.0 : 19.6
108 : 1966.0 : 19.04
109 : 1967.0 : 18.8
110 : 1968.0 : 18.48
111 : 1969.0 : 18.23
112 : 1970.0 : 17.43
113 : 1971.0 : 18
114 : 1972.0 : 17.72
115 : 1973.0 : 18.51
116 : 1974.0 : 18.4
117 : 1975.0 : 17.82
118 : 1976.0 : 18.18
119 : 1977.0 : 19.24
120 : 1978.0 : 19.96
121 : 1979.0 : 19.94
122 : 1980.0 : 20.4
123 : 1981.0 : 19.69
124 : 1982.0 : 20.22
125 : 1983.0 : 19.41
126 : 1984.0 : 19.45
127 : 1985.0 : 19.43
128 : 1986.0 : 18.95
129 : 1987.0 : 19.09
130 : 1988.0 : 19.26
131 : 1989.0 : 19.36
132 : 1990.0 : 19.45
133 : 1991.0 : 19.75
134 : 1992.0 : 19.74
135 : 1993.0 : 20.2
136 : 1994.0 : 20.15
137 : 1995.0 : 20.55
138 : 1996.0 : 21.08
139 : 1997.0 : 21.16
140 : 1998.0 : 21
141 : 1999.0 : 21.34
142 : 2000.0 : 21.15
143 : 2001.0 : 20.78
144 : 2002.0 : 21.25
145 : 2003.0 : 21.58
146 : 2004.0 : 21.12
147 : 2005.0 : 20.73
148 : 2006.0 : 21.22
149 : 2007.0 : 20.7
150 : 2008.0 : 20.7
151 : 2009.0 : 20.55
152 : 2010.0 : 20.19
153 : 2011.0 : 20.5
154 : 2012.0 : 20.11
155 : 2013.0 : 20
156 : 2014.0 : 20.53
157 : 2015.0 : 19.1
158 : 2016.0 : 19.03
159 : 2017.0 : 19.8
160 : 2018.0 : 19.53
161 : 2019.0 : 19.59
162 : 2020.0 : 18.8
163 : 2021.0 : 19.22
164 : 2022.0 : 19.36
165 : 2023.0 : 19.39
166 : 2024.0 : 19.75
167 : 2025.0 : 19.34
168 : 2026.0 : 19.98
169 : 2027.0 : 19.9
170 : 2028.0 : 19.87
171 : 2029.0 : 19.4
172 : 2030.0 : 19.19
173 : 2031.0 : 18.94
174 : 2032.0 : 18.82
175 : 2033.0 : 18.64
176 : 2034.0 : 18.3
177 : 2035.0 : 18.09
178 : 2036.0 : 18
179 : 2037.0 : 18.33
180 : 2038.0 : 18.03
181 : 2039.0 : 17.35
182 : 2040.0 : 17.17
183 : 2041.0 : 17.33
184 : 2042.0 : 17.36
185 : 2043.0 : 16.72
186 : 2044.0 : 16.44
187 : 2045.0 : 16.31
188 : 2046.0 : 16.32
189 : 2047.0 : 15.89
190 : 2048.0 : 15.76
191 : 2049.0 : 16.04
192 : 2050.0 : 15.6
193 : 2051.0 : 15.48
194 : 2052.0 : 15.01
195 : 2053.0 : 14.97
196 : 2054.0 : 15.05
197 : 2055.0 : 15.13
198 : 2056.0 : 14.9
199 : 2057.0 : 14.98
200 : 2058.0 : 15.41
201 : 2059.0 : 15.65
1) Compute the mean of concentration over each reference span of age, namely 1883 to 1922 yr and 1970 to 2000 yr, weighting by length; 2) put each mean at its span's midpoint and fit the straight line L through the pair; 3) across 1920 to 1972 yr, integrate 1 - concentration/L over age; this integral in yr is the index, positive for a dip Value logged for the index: 2.5 yr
